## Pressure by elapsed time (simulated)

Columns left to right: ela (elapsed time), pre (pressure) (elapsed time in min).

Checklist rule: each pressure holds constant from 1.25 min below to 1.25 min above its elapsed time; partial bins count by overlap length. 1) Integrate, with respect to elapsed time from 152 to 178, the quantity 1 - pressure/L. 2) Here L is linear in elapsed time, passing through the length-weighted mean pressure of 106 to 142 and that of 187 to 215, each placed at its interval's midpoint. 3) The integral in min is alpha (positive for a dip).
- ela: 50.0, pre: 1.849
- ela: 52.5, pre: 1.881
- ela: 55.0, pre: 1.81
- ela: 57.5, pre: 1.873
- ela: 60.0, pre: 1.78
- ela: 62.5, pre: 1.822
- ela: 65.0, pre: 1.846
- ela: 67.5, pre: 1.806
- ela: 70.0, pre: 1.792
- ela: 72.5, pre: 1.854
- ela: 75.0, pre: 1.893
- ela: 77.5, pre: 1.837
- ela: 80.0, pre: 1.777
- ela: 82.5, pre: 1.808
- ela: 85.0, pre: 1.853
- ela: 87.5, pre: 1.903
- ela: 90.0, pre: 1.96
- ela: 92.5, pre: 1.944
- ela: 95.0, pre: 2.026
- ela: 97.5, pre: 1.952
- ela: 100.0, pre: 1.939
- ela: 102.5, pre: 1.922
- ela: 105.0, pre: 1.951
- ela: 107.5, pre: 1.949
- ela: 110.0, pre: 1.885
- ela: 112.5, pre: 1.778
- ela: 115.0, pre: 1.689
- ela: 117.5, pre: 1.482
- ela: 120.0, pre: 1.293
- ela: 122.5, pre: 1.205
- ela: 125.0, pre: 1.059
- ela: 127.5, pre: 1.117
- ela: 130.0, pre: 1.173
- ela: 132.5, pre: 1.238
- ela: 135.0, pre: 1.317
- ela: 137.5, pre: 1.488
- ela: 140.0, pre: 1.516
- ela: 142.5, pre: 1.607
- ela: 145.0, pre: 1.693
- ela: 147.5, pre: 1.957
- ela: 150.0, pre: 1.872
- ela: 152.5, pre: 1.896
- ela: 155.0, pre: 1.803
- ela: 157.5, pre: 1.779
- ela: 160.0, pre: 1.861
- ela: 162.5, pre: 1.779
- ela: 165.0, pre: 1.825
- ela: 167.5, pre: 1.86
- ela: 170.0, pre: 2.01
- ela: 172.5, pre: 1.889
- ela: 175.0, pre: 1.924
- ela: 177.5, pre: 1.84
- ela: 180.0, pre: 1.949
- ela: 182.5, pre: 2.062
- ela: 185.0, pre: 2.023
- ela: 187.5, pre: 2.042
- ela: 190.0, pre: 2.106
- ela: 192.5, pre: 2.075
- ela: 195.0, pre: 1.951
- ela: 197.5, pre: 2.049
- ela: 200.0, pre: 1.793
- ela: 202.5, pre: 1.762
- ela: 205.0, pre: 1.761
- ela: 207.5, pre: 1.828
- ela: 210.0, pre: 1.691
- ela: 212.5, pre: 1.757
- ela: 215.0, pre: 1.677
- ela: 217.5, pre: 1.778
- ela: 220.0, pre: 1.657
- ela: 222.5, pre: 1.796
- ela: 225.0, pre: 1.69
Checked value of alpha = -2.8 min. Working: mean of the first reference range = 1.45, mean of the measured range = 1.86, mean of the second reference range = 1.88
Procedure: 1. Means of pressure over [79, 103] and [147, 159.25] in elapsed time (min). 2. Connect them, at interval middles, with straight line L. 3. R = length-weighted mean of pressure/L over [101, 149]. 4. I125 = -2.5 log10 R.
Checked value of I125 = 0.21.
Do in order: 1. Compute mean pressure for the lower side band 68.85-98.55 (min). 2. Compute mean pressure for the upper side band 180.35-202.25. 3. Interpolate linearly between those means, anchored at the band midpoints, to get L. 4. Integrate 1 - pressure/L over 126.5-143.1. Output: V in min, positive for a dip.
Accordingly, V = 5.09 min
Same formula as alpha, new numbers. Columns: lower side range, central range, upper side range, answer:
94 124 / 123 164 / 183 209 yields 5.86 min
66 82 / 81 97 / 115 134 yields -2.54 min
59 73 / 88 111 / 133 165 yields -2.27 min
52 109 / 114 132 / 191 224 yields 5.58 min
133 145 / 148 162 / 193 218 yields -2.49 min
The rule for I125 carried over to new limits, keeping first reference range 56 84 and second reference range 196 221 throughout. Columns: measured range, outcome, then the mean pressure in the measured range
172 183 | -0.081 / 1.93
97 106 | -0.072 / 1.94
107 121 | 0.087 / 1.67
